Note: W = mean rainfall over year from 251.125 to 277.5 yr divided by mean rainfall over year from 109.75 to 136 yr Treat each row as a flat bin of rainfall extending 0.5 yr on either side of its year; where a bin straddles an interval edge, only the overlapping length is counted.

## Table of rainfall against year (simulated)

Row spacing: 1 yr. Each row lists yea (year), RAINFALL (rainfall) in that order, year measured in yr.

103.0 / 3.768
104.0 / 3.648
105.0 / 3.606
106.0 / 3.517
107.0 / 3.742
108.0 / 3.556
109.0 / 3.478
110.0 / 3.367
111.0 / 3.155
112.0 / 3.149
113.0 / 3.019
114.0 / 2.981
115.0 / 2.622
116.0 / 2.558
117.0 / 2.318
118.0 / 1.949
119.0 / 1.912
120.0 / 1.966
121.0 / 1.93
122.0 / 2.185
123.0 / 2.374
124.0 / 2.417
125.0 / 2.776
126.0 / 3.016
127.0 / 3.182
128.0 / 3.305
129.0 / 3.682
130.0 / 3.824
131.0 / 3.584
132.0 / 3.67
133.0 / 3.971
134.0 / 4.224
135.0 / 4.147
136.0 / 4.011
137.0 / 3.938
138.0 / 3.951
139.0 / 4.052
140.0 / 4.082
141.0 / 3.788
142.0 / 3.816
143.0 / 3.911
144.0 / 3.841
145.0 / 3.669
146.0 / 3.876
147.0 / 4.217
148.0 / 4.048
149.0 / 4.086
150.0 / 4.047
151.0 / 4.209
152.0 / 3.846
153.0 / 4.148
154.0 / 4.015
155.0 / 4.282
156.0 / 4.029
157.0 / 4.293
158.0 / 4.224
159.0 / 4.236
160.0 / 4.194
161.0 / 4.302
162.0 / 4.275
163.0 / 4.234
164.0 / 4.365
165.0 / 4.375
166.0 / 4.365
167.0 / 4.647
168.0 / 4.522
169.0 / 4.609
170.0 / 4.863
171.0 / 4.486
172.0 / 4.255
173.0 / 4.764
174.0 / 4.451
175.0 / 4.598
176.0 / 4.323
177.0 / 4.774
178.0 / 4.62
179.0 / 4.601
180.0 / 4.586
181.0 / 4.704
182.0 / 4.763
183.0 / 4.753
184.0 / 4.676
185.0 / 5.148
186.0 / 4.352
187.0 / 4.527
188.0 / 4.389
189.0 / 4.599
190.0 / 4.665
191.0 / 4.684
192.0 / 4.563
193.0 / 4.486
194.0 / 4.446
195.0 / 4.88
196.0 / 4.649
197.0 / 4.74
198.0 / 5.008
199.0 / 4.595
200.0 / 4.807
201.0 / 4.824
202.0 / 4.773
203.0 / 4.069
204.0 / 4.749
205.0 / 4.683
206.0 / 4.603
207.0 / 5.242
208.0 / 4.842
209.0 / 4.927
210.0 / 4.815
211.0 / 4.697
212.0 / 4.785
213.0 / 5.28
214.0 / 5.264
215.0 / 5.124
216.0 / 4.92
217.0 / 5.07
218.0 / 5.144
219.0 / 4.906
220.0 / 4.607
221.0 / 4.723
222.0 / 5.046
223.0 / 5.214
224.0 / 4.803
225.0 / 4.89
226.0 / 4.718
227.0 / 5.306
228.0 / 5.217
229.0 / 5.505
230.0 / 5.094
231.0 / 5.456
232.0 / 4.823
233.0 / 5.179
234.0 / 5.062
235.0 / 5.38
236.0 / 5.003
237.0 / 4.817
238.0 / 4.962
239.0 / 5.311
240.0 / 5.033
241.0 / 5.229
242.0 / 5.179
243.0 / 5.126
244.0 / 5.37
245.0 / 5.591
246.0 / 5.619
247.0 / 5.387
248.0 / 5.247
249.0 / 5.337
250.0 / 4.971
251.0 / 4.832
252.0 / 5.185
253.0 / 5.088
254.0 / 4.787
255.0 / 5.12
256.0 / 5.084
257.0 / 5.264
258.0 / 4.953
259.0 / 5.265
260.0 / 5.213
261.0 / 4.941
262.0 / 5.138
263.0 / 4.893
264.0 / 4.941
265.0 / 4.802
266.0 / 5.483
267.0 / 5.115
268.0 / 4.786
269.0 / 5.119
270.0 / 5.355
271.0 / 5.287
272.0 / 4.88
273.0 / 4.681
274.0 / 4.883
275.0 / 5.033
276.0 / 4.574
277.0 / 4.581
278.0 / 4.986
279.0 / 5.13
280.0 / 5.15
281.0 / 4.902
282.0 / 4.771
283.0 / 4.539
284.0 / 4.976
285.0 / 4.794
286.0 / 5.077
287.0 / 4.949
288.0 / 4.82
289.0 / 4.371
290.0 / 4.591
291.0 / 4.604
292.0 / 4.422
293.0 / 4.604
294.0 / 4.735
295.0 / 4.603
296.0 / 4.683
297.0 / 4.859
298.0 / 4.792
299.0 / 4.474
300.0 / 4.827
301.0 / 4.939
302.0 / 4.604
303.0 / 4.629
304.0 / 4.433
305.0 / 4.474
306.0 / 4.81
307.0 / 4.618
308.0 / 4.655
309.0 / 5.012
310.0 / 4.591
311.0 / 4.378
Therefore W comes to 1.68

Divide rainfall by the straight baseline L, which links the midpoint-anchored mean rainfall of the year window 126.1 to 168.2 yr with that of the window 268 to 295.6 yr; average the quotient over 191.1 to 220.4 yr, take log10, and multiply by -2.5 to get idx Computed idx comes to -0.10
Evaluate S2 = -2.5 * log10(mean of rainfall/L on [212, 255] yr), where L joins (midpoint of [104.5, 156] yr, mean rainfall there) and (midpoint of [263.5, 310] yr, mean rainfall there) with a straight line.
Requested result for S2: -0.18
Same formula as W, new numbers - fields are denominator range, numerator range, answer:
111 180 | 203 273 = 1.34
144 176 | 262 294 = 1.14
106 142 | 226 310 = 1.55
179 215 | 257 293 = 1.04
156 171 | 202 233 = 1.13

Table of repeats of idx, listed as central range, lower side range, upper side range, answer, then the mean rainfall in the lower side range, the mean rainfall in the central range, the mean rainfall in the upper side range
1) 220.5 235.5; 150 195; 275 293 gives -0.11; 4.46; 5.09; 4.78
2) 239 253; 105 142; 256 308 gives -0.17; 3.22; 5.24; 4.85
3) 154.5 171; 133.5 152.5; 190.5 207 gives -0.03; 3.99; 4.37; 4.68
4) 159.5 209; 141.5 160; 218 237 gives -0.03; 4.05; 4.6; 5.05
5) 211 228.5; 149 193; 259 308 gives -0.09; 4.45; 4.99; 4.83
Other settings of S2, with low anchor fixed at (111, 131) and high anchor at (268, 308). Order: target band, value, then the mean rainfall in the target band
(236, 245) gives -0.22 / 5.15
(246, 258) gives -0.18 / 5.13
